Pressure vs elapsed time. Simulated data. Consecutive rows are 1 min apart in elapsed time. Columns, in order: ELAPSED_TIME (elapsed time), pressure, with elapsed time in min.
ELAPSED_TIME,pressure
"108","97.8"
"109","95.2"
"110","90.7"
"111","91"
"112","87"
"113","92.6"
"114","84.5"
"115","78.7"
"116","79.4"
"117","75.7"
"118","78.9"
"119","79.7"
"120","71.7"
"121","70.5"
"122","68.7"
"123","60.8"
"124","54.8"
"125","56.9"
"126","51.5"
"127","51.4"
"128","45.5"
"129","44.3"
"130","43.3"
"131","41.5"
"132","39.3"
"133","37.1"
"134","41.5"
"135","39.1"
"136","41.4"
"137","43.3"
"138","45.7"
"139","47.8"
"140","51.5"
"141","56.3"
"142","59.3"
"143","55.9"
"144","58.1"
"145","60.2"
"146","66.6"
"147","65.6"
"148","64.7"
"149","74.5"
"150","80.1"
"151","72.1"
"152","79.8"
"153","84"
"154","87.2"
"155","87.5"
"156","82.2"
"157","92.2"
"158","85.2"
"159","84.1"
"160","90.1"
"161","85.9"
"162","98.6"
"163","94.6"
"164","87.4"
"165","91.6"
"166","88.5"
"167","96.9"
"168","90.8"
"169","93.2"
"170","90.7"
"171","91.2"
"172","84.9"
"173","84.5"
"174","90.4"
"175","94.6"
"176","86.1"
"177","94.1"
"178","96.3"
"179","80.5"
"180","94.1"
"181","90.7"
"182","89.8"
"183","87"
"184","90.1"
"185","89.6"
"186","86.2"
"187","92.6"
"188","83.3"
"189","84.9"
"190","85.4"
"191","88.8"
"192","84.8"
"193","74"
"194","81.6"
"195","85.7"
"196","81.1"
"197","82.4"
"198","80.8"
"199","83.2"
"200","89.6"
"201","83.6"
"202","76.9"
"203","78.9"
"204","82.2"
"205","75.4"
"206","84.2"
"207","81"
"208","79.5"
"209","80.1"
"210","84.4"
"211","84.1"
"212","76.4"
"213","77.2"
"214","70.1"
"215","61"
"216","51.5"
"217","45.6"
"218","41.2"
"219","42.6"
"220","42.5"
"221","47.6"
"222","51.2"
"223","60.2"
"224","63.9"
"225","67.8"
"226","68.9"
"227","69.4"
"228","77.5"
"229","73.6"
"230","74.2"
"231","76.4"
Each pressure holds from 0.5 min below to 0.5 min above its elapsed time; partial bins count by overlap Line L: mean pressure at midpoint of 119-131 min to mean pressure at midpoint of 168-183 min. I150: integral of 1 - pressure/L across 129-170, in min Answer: 2.6 min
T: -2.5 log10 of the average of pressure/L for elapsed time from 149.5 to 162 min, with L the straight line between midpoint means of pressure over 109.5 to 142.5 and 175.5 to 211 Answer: -0.19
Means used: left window 60.6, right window 84.8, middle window 84.8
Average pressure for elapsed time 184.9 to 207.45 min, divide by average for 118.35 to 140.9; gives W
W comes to 1.6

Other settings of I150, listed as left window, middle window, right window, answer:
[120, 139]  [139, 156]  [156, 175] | 0.34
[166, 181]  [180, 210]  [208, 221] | -3.23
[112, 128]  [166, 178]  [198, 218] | -2.89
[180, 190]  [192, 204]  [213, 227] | -0.86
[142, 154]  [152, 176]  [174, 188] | -2.98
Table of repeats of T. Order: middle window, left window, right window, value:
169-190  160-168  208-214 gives -0.017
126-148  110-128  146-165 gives 0.486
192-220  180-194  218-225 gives -0.099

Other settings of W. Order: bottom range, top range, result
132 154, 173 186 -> 1.54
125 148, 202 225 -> 1.34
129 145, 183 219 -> 1.66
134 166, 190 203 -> 1.16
